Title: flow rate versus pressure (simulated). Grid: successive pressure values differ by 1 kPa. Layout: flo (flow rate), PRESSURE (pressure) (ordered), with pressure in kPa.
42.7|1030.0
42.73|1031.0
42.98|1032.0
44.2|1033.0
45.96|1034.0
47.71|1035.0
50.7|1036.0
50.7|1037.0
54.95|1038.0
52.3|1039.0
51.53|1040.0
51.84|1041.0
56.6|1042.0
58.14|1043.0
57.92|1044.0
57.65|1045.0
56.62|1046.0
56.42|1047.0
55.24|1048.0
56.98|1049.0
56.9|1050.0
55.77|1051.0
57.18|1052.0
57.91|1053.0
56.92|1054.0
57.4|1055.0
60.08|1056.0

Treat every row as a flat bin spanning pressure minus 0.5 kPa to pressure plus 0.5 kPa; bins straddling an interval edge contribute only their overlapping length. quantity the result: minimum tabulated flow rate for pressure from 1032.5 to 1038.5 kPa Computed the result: 44.2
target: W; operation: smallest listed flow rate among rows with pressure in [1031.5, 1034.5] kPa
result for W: 42.98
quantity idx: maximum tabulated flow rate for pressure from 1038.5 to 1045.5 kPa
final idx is 58.14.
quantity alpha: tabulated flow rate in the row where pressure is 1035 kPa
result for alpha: 47.71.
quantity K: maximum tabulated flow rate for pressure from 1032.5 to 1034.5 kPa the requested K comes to 45.96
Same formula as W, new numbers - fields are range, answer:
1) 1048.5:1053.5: 55.77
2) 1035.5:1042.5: 50.7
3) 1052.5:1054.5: 56.92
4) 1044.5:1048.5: 55.24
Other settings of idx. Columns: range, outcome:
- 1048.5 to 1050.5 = 56.98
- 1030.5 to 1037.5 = 50.7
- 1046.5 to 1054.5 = 57.91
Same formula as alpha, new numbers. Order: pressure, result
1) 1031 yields 42.73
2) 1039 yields 52.3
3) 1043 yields 58.14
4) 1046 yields 56.62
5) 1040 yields 51.53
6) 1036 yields 50.7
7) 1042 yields 56.6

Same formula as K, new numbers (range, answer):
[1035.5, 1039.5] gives 54.95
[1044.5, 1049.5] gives 57.65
